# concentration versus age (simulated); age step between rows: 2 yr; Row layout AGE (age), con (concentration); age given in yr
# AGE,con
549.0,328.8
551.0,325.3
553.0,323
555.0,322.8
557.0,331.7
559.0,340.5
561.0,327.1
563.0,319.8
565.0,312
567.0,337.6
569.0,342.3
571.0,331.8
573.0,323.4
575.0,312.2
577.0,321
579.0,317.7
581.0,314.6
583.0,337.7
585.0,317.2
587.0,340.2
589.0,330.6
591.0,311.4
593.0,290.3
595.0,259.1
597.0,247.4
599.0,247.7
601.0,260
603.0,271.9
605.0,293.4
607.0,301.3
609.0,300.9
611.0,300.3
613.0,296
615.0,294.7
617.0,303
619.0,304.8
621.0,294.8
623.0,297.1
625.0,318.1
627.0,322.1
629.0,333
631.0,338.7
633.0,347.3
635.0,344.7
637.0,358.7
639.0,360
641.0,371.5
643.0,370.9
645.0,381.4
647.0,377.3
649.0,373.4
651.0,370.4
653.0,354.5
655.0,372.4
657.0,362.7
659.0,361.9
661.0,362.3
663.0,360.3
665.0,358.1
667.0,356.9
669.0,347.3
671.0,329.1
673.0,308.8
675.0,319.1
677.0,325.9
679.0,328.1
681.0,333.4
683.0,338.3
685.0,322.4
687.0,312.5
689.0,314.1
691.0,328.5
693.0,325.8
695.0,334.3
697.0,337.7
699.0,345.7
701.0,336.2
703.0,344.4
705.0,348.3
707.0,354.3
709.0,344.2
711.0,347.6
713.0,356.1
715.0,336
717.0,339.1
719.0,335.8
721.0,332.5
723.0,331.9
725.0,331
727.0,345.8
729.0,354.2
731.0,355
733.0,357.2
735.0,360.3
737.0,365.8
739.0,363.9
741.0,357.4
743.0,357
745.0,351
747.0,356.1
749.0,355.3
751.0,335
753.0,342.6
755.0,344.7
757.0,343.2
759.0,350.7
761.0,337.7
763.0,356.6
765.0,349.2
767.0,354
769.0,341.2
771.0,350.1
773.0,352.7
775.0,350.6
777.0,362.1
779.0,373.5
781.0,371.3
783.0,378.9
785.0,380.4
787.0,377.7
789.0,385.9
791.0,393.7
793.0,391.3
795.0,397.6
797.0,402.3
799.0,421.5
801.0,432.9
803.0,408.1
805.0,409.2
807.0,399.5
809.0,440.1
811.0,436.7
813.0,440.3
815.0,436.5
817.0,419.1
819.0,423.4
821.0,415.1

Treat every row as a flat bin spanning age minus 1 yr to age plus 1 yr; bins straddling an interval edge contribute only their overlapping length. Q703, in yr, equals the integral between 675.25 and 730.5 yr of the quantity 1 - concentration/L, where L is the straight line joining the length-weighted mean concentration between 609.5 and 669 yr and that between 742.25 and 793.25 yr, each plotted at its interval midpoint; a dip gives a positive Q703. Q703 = 2.3 yr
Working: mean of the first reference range 343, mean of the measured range 336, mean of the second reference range 359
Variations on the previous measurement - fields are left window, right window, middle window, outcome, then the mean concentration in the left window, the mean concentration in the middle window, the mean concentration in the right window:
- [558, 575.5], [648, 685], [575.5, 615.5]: 4.3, 328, 298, 347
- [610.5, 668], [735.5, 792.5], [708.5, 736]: 0.7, 343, 345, 359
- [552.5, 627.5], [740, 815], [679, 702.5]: 1.0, 308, 330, 376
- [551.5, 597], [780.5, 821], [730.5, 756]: 2.1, 320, 354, 408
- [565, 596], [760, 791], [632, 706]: -1.8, 319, 347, 362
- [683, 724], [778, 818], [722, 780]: 3.0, 336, 351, 405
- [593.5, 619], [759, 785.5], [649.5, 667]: -3.3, 282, 363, 358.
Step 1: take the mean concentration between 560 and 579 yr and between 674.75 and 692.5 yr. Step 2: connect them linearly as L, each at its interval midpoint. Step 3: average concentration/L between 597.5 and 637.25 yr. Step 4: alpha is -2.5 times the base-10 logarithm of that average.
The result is 0.07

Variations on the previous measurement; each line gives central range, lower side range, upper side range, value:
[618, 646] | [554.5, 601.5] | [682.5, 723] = -0.05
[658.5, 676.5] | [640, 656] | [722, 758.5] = 0.07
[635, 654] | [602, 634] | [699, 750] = -0.16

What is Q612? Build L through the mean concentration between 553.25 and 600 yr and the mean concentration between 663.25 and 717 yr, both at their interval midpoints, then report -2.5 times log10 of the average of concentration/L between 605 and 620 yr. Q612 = 0.08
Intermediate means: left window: 315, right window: 336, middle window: 300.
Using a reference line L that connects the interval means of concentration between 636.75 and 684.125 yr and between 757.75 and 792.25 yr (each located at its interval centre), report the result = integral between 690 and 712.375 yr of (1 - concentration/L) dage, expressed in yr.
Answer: 0.99 yr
